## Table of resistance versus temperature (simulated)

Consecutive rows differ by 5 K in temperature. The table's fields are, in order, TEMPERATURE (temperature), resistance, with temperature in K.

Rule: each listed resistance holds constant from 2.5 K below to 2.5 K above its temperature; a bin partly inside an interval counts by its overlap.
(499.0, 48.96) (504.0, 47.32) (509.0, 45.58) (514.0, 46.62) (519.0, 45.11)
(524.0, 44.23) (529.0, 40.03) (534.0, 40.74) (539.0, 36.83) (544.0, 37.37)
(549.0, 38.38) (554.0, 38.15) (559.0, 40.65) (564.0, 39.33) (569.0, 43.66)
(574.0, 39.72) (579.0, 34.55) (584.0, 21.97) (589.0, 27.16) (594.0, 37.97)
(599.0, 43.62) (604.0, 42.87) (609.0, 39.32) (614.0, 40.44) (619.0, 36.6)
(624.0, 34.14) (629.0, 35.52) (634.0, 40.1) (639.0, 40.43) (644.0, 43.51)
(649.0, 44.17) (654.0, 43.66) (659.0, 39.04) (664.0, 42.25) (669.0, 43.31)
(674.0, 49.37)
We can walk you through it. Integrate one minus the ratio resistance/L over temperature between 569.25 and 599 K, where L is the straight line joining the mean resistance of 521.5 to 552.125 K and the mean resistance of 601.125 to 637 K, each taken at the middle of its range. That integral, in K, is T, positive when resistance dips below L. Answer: 3.7 K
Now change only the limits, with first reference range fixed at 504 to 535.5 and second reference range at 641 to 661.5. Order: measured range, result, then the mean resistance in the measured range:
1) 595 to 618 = 1.11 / 41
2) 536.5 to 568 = 3.61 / 38.7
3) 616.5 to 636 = 2.88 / 36.5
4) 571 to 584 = 2.68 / 34.5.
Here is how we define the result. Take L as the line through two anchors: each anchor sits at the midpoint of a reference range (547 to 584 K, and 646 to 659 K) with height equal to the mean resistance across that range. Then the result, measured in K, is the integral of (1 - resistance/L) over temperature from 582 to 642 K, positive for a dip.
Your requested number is 5.7 K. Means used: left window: 38.1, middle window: 36.9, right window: 43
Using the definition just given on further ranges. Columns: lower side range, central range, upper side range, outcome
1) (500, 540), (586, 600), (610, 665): 2.2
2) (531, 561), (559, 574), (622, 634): -1.2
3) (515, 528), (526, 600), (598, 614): 9.9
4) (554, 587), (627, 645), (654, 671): 0.3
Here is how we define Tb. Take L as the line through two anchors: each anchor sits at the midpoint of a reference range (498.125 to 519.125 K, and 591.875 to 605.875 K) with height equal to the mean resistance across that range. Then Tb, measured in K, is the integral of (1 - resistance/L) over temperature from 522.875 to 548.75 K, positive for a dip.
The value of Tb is 3.3 K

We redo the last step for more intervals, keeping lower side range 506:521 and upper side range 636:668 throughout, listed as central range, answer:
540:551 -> 1.8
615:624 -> 1.4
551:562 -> 1.3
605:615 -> 0.7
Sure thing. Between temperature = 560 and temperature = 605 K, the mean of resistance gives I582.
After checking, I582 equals 36.7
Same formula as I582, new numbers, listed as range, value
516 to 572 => 40.5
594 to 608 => 41.9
